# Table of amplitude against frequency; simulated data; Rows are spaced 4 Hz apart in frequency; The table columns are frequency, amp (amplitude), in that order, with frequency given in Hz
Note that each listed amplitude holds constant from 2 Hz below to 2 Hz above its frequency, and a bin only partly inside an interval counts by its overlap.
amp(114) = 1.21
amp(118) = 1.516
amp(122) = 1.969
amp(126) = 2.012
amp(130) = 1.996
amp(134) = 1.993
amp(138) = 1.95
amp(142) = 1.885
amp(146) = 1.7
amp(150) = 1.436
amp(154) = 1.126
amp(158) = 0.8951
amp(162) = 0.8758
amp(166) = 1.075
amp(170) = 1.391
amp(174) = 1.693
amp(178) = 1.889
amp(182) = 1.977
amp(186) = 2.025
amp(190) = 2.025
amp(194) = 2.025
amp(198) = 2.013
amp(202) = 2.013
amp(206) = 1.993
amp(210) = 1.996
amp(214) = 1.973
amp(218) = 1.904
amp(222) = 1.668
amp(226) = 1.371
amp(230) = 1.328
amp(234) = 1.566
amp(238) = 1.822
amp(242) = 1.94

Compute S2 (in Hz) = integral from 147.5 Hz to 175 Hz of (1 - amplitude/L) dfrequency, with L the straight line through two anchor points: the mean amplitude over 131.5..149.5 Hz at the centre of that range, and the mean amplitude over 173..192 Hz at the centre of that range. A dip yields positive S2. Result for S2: 9.98 Hz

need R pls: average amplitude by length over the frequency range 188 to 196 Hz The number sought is 2.02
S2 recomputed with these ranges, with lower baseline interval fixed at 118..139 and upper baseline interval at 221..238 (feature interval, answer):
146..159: 4.1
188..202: -3.1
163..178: 2.9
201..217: -3.9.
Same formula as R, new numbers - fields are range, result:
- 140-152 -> 1.67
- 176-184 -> 1.93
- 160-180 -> 1.38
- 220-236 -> 1.48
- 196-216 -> 2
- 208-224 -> 1.89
